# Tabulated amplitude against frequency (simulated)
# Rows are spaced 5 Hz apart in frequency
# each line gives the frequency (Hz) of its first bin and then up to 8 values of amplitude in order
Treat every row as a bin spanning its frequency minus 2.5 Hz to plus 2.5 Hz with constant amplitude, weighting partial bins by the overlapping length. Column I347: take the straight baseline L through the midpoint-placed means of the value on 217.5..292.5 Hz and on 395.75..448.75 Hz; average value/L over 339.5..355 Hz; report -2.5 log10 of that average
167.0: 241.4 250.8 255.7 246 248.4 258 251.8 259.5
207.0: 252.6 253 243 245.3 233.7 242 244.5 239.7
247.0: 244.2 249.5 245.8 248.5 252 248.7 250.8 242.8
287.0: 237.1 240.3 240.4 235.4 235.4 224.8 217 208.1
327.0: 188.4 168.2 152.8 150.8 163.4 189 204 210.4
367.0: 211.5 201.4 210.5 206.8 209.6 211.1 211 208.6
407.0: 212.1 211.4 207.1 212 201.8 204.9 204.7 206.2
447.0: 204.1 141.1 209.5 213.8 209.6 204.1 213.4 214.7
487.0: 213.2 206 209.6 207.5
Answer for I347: 0.31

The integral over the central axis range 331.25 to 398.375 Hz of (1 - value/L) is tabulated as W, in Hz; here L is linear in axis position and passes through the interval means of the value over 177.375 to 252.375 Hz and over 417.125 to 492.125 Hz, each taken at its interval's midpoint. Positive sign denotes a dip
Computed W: 8.14 Hz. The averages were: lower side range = 248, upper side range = 204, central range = 193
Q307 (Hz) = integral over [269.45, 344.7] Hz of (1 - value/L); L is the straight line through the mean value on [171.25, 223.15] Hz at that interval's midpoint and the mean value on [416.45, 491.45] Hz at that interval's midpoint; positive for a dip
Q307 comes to 5.1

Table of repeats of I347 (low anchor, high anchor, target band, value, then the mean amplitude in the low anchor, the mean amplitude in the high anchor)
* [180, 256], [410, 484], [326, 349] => 0.35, 247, 204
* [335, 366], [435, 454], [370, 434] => -0.13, 180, 190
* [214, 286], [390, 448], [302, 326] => 0.05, 245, 208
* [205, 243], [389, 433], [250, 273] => -0.05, 244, 209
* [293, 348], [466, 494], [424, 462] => 0.06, 201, 210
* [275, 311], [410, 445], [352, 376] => 0.09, 240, 207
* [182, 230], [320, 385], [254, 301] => -0.12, 249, 190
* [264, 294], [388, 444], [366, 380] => 0.06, 245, 208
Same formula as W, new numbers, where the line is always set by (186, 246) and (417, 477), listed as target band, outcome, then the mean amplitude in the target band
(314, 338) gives 3.8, 190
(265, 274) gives -0.5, 250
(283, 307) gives -0.7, 238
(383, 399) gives 0.2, 210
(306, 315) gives 0.0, 228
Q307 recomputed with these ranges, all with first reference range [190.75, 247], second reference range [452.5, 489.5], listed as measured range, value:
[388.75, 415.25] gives 0.92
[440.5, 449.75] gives 0.36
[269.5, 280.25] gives -0.49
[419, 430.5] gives 0.43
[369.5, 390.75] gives 1.38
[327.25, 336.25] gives 2.32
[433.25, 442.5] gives 0.32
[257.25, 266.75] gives -0.33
